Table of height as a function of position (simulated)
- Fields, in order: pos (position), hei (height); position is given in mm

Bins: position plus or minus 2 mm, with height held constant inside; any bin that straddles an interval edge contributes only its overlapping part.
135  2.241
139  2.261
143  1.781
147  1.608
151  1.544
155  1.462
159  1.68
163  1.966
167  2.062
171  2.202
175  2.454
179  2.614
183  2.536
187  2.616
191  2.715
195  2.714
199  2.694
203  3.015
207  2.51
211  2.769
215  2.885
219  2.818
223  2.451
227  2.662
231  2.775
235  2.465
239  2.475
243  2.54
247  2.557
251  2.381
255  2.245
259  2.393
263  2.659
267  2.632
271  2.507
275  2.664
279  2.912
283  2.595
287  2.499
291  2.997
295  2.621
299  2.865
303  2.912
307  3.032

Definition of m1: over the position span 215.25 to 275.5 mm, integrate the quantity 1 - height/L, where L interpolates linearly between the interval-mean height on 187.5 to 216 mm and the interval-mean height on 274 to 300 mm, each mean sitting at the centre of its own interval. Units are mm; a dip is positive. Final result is 4.1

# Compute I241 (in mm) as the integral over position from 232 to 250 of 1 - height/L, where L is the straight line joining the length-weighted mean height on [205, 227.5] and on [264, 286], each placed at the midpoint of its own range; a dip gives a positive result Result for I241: 1.0 mm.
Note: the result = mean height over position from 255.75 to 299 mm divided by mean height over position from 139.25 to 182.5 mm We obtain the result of 1.3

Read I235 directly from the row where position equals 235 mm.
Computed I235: 2.465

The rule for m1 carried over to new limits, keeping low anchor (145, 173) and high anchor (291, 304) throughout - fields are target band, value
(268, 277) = 0.1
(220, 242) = -2.4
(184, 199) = -4.7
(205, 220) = -3.8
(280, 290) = 0.4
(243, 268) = 0.3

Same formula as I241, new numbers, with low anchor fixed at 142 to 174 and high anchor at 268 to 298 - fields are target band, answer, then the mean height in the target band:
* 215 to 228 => -2.5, 2.68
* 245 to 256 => 0.2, 2.41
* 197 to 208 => -3.3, 2.76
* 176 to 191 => -4.6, 2.6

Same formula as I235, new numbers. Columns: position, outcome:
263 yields 2.659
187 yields 2.616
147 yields 1.608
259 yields 2.393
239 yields 2.475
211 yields 2.769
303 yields 2.912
